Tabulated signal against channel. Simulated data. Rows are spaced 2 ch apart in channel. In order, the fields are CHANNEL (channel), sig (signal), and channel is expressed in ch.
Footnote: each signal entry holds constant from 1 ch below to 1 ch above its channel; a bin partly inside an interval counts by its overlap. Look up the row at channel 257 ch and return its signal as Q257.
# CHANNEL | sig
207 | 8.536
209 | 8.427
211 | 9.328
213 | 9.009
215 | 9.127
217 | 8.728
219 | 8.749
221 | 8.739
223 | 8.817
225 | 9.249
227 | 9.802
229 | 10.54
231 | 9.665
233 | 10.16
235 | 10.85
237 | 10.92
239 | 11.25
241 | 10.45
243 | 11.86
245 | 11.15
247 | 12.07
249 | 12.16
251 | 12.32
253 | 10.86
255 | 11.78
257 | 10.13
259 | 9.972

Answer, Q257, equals 10.13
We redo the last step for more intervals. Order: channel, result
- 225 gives 9.249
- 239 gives 11.25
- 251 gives 12.32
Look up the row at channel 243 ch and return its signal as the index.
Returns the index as 11.86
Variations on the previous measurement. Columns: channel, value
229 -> 10.54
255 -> 11.78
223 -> 8.817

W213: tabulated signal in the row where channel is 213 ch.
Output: 9.009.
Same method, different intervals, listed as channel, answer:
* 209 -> 8.427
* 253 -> 10.86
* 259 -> 9.972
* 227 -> 9.802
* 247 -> 12.07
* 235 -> 10.85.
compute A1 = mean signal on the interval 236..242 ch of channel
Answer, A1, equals 10.9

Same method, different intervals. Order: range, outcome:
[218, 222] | 8.74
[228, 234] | 10.1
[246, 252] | 12.2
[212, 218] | 8.95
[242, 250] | 11.8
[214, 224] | 8.83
